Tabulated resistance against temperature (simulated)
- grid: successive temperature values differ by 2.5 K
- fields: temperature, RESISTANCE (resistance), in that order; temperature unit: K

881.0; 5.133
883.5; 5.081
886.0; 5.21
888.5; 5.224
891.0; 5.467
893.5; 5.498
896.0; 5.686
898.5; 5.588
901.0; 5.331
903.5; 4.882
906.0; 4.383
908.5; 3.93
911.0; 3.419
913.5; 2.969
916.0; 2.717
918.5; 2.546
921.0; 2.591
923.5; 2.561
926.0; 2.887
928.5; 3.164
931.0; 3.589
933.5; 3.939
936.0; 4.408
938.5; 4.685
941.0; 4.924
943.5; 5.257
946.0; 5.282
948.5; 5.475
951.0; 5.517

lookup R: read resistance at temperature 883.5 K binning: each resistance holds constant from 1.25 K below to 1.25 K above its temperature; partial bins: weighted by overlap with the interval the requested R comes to 5.081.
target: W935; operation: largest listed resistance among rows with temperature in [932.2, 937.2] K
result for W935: 4.408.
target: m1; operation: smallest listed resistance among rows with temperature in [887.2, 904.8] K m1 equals 4.882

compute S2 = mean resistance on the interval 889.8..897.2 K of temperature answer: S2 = 5.55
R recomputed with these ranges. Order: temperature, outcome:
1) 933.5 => 3.939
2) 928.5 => 3.164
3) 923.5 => 2.561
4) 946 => 5.282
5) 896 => 5.686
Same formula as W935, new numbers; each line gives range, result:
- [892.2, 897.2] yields 5.686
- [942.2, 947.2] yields 5.282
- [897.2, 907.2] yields 5.588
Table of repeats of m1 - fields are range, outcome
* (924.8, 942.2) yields 2.887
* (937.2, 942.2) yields 4.685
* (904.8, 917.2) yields 2.717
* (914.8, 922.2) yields 2.546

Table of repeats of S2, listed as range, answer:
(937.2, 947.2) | 5.03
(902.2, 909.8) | 4.4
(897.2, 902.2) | 5.46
